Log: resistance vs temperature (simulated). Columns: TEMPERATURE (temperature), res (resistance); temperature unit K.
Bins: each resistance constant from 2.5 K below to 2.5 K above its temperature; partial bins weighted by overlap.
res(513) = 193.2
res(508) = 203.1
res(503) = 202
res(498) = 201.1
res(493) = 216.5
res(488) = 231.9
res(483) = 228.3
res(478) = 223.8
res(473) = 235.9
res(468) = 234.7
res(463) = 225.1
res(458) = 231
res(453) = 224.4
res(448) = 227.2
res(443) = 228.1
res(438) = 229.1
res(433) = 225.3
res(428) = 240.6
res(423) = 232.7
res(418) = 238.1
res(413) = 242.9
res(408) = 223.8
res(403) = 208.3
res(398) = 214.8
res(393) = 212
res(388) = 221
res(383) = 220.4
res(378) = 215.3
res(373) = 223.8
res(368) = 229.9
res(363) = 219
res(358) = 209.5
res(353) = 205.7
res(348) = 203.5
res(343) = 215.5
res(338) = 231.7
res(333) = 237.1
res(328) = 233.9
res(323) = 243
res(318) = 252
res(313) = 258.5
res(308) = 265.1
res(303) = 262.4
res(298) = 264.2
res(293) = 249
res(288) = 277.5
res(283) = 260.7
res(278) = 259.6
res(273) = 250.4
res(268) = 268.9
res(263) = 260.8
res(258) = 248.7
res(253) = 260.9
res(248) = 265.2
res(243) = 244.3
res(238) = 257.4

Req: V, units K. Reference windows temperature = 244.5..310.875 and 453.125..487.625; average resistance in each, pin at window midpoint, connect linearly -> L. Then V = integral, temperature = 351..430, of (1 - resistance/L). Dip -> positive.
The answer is 6.51 K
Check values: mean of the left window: 261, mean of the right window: 230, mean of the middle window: 222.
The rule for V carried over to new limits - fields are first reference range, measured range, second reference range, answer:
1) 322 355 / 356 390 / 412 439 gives 1.21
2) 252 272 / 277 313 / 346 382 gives -2.58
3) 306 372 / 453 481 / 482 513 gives -1.87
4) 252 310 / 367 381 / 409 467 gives 1.21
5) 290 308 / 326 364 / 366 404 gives 2.96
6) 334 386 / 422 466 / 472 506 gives -2.13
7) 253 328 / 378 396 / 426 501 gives 1.73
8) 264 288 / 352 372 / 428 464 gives 2.24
